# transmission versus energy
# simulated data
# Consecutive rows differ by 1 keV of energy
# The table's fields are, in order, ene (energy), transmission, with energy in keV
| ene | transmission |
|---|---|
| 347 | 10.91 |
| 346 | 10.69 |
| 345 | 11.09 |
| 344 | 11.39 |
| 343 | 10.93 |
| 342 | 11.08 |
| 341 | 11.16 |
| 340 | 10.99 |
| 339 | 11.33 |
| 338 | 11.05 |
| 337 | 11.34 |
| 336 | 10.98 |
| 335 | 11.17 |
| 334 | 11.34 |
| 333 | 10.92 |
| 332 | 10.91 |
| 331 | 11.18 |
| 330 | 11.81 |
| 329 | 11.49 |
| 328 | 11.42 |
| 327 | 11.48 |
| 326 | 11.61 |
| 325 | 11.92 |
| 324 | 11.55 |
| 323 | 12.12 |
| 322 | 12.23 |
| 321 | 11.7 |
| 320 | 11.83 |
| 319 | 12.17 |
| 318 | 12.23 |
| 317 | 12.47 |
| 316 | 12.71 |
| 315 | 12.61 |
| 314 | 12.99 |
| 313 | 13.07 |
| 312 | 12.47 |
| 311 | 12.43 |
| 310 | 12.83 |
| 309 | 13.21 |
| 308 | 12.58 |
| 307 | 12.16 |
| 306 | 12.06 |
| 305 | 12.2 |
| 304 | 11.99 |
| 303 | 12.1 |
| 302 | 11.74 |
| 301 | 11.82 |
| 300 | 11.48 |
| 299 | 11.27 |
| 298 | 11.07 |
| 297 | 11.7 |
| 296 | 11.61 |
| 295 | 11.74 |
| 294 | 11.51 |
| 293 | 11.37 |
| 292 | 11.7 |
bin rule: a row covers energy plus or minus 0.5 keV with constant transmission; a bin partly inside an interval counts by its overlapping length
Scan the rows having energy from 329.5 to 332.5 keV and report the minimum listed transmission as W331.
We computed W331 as 10.91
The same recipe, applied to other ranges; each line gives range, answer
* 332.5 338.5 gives 10.92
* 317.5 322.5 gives 11.7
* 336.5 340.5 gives 10.99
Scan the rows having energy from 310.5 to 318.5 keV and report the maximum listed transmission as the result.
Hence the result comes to 13.07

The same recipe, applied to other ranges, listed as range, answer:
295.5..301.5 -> 11.82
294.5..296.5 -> 11.74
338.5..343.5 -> 11.33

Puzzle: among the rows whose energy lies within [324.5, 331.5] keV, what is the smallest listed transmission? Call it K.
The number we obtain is 11.18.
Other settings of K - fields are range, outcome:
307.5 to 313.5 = 12.43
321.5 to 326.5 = 11.55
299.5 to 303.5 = 11.48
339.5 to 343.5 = 10.93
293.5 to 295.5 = 11.51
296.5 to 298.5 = 11.07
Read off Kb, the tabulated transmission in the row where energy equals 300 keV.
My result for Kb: 11.48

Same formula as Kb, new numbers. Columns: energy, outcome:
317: 12.47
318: 12.23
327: 11.48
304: 11.99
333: 10.92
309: 13.21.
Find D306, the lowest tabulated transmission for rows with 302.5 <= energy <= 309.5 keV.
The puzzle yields 11.99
